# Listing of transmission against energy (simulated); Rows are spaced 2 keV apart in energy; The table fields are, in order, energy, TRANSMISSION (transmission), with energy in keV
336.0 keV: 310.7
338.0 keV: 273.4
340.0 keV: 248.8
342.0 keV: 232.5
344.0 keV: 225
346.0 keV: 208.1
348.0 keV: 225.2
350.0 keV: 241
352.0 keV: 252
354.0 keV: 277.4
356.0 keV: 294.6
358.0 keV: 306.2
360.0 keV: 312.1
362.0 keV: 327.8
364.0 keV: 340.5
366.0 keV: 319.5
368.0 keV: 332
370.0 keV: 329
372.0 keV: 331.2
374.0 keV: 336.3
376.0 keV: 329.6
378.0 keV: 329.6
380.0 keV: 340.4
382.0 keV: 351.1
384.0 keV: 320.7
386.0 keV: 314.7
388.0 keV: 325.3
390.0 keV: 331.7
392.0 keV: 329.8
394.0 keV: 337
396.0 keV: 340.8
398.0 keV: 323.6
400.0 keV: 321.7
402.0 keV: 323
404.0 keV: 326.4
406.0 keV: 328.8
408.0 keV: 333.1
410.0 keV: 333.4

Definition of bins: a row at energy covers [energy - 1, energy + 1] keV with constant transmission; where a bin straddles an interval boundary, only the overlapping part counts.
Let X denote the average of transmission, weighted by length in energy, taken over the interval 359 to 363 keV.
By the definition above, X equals 320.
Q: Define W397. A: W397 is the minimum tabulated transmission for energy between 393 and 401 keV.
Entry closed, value 321.7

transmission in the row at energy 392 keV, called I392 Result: 329.8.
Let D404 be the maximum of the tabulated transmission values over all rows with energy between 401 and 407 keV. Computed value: 328.8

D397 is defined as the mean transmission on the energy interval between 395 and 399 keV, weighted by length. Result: 332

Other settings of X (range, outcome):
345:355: 241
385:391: 324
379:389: 330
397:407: 325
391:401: 331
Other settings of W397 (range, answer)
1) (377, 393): 314.7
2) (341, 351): 208.1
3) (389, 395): 329.8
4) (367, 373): 329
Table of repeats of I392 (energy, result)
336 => 310.7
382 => 351.1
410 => 333.4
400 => 321.7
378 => 329.6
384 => 320.7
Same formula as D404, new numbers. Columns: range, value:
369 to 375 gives 336.3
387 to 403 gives 340.8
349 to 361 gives 312.1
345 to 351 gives 241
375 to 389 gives 351.1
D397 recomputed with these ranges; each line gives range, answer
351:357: 275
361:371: 330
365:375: 330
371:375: 334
